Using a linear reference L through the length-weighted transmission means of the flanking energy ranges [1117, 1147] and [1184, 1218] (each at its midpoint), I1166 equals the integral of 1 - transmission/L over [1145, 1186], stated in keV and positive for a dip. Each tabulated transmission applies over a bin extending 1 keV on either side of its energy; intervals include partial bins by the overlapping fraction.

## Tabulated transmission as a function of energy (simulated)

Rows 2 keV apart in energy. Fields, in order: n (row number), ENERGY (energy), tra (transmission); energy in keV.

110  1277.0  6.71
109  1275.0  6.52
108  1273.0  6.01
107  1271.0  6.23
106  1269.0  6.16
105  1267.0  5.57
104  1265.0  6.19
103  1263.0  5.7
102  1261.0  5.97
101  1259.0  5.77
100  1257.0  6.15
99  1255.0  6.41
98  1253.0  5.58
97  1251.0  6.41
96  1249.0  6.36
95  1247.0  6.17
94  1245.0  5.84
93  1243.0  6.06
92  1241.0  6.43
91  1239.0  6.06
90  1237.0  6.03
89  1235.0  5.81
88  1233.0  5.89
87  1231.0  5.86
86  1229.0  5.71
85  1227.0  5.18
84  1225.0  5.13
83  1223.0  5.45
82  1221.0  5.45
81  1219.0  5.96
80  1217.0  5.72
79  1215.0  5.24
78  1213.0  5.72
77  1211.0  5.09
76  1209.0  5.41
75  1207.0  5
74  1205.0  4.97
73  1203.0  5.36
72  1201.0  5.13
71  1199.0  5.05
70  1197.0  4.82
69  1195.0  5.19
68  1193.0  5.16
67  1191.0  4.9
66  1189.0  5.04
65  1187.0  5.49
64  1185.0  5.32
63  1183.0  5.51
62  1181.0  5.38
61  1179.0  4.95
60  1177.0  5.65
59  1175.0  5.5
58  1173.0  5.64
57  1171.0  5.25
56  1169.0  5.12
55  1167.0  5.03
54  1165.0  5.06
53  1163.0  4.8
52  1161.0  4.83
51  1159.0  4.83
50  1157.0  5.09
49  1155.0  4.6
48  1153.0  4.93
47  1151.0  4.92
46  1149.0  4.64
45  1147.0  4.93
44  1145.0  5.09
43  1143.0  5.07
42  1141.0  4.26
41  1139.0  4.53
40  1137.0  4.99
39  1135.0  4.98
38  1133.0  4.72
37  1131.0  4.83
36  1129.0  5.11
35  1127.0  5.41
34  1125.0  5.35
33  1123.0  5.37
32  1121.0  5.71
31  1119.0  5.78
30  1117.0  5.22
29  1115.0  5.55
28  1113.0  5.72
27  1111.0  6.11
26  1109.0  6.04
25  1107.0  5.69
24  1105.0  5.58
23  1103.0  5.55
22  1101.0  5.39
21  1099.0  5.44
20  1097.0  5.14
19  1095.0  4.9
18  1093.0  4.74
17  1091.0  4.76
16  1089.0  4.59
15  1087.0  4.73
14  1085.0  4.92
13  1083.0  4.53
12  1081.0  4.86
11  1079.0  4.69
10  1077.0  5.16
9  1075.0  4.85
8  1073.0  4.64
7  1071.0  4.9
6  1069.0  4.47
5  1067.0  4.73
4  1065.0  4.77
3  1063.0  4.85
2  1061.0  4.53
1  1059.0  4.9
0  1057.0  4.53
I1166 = 0.4 keV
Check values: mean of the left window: 5.08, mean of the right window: 5.21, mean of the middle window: 5.1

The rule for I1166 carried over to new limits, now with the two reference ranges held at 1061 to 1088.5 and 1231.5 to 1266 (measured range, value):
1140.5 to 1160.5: 1.77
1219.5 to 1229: 0.79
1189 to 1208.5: 2.08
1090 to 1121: -2.83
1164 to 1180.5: 0.62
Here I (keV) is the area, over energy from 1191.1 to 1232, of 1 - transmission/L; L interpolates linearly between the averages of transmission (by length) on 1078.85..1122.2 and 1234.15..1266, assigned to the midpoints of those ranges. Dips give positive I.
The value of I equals 3.75 keV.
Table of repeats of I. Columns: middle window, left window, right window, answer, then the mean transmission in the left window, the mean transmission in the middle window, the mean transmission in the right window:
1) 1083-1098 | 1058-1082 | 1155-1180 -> 0.1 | 4.78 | 4.81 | 5.12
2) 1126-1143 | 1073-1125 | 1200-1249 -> 1.5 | 5.23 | 4.87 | 5.63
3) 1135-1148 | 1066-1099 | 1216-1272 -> 1.0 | 4.81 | 4.82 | 5.9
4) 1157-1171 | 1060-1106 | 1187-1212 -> 0.2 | 4.9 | 4.98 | 5.11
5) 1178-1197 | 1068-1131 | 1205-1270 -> 1.3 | 5.18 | 5.19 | 5.78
